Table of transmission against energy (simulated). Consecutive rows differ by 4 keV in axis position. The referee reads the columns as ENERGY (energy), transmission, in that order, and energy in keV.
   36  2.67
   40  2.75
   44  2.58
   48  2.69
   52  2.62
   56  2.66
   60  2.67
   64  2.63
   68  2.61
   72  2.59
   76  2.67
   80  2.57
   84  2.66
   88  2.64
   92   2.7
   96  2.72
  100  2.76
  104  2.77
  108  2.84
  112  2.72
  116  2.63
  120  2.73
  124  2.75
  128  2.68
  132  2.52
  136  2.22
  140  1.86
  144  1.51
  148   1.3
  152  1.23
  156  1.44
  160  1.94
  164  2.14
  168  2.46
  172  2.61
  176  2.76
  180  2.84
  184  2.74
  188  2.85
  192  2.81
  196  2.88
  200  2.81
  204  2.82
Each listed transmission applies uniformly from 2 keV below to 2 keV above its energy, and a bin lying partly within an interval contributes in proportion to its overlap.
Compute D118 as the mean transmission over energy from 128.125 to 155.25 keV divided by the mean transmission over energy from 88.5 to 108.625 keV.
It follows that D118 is 0.66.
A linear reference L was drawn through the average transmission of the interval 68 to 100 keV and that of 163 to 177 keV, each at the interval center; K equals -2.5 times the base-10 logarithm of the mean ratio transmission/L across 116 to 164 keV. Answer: 0.24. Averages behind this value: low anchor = 2.65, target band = 2.05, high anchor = 2.5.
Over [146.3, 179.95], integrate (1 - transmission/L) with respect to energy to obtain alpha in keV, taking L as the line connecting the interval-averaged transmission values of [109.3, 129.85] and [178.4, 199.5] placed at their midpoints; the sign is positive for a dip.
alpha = 9.0 keV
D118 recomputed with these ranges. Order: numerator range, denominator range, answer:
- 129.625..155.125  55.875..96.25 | 0.67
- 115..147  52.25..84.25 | 0.88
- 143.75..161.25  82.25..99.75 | 0.54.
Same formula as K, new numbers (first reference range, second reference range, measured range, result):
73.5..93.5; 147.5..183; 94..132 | -0.11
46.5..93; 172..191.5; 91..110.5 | -0.03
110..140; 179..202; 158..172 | 0.21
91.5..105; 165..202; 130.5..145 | 0.32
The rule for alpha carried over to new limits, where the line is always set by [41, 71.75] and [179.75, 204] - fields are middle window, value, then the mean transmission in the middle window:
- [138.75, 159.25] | 9.50 keV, 1.48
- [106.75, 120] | -0.04 keV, 2.72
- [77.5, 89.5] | 0.22 keV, 2.62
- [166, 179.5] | 0.77 keV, 2.64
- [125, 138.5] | 1.32 keV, 2.47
